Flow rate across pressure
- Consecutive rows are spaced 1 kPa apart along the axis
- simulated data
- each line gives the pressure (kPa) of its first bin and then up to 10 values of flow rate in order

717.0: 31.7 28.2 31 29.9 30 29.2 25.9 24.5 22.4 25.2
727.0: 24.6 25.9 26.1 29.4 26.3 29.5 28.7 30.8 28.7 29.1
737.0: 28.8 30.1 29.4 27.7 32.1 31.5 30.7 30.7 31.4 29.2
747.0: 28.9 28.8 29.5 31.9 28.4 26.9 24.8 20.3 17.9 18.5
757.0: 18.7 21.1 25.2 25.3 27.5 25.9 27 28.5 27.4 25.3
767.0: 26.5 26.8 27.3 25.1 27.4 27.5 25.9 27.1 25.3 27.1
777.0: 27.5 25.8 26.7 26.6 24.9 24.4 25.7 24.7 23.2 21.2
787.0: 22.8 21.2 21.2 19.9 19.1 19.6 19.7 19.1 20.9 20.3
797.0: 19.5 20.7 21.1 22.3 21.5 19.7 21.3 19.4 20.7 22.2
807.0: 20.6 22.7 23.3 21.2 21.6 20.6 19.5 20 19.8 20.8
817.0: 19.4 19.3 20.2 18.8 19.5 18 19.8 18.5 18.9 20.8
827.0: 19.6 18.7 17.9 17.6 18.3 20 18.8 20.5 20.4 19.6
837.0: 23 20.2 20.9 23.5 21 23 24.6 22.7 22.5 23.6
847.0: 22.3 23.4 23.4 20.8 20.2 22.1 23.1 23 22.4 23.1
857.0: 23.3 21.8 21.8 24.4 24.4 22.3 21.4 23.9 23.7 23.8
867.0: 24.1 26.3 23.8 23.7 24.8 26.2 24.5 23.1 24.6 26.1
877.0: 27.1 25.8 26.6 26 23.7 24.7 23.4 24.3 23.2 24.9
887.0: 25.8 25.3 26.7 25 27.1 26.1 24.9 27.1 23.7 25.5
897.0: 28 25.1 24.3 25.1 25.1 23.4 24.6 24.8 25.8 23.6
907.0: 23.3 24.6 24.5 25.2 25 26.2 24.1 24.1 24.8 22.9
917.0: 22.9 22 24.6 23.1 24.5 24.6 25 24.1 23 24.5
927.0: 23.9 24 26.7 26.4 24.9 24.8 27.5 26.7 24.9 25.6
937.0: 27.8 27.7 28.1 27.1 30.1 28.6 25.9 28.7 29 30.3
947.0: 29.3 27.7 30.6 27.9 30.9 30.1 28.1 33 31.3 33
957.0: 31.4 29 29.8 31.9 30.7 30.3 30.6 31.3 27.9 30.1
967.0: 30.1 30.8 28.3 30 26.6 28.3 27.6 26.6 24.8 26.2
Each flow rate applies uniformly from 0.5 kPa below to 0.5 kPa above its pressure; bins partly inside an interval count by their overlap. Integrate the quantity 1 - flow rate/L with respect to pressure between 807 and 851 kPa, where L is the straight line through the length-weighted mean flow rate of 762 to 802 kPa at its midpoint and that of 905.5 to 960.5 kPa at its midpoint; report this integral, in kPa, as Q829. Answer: 7.32 kPa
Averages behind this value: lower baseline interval 23.9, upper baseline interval 26.7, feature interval 20.7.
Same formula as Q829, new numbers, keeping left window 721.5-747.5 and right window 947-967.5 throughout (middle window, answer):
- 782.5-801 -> 4.87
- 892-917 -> 4.19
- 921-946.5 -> 3.14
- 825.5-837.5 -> 3.94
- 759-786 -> 2.38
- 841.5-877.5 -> 7.27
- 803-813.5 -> 2.82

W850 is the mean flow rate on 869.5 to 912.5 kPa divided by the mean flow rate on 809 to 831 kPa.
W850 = 1.28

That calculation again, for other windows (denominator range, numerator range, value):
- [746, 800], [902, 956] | 1.08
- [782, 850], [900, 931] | 1.17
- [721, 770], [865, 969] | 0.98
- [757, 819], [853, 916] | 1.07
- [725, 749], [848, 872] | 0.81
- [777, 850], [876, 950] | 1.21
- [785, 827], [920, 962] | 1.36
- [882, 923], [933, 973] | 1.18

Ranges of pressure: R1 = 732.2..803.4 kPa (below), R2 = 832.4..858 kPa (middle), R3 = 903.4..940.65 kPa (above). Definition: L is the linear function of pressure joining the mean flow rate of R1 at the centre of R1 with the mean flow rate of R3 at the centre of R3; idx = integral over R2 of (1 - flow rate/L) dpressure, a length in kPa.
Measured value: 3.14 kPa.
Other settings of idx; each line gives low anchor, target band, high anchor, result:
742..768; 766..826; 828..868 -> 5.5 kPa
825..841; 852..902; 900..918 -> -4.5 kPa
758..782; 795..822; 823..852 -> 3.1 kPa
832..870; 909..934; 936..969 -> 2.6 kPa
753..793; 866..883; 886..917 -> -0.1 kPa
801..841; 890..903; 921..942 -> -0.7 kPa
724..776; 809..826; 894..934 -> 4.0 kPa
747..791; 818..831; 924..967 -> 3.5 kPa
